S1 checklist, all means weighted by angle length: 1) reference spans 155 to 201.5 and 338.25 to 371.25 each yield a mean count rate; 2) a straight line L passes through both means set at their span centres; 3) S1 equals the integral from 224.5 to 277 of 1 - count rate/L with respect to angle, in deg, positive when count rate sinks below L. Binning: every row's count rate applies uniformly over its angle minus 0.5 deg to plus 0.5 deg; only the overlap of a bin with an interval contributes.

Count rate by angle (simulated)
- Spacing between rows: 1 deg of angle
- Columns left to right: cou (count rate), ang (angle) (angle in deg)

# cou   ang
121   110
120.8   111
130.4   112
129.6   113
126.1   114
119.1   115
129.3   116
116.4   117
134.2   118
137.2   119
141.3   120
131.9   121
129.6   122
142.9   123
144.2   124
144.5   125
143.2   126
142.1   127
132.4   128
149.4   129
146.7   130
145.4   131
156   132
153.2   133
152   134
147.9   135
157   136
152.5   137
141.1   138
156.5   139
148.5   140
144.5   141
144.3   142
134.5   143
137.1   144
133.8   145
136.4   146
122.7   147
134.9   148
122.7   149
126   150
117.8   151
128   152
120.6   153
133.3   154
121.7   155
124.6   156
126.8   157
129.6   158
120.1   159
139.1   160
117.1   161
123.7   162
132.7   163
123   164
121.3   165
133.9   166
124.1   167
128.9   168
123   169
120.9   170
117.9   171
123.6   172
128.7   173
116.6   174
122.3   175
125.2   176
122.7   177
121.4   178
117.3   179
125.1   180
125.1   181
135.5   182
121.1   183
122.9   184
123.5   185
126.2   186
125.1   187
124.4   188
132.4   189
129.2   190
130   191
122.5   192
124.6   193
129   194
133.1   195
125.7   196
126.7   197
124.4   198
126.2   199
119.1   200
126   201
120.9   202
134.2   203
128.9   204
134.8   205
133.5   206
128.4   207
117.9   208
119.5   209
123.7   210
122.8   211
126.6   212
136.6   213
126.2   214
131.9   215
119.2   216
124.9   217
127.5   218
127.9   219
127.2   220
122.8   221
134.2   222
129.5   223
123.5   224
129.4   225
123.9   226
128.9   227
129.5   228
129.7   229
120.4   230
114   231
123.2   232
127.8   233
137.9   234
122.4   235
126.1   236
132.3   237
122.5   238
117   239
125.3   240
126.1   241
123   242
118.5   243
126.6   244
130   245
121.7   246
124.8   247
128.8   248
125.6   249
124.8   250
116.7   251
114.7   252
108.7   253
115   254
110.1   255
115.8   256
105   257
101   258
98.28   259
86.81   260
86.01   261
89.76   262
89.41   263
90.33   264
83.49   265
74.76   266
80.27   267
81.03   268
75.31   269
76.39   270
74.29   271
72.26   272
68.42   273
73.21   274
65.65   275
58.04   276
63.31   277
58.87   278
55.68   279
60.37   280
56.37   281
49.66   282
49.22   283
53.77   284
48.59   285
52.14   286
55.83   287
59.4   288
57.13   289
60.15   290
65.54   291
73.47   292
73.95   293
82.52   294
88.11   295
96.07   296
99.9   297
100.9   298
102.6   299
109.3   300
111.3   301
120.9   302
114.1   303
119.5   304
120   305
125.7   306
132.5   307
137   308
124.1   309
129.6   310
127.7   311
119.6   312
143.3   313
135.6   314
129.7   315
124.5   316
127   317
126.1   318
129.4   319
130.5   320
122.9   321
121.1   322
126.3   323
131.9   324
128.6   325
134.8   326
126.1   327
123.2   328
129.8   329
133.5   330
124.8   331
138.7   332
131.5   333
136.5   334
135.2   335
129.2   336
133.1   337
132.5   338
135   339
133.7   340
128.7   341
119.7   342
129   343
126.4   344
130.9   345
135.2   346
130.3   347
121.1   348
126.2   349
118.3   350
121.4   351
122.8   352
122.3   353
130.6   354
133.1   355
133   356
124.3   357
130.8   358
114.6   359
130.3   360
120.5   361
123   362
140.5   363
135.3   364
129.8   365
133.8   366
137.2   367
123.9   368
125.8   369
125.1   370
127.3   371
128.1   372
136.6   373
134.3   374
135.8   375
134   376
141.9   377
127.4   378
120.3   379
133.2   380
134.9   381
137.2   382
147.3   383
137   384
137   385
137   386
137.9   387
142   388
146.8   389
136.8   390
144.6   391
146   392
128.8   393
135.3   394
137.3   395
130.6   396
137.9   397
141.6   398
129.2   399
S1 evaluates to 8.1 deg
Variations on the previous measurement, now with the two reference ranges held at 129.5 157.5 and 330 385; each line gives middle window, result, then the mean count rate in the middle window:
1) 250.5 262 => 2.52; 105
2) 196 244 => 3.29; 126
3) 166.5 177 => 1.07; 123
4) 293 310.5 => 2.75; 111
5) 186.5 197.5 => 0.71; 128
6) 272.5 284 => 6.35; 59.6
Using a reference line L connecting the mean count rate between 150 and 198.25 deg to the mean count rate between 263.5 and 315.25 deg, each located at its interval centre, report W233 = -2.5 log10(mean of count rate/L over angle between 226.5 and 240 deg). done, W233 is -0.19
